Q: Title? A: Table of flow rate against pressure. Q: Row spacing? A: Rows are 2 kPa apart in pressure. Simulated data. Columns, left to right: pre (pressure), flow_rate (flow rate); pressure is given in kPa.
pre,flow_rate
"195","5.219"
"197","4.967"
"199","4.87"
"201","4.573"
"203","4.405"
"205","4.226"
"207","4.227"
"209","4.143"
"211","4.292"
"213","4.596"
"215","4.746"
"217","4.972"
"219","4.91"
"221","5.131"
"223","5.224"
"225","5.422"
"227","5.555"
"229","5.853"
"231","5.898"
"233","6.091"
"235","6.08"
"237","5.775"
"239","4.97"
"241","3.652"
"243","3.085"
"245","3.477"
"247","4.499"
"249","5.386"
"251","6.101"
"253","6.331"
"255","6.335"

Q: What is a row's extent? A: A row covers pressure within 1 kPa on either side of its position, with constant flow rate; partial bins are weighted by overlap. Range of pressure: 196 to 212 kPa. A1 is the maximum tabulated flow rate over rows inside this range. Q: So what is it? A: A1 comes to 4.967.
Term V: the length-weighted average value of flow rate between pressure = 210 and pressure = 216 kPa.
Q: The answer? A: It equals 4.54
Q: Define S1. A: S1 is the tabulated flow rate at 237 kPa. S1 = 5.775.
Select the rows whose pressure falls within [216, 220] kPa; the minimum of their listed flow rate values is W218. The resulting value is 4.91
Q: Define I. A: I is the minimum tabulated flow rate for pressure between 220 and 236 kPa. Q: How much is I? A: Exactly 5.131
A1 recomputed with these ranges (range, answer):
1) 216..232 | 5.898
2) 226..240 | 6.091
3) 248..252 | 6.101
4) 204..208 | 4.227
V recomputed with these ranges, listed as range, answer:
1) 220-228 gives 5.33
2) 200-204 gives 4.49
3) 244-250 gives 4.45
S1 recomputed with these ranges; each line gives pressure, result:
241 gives 3.652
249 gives 5.386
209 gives 4.143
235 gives 6.08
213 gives 4.596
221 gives 5.131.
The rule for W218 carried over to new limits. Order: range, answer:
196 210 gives 4.143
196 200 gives 4.87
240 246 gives 3.085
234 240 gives 4.97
